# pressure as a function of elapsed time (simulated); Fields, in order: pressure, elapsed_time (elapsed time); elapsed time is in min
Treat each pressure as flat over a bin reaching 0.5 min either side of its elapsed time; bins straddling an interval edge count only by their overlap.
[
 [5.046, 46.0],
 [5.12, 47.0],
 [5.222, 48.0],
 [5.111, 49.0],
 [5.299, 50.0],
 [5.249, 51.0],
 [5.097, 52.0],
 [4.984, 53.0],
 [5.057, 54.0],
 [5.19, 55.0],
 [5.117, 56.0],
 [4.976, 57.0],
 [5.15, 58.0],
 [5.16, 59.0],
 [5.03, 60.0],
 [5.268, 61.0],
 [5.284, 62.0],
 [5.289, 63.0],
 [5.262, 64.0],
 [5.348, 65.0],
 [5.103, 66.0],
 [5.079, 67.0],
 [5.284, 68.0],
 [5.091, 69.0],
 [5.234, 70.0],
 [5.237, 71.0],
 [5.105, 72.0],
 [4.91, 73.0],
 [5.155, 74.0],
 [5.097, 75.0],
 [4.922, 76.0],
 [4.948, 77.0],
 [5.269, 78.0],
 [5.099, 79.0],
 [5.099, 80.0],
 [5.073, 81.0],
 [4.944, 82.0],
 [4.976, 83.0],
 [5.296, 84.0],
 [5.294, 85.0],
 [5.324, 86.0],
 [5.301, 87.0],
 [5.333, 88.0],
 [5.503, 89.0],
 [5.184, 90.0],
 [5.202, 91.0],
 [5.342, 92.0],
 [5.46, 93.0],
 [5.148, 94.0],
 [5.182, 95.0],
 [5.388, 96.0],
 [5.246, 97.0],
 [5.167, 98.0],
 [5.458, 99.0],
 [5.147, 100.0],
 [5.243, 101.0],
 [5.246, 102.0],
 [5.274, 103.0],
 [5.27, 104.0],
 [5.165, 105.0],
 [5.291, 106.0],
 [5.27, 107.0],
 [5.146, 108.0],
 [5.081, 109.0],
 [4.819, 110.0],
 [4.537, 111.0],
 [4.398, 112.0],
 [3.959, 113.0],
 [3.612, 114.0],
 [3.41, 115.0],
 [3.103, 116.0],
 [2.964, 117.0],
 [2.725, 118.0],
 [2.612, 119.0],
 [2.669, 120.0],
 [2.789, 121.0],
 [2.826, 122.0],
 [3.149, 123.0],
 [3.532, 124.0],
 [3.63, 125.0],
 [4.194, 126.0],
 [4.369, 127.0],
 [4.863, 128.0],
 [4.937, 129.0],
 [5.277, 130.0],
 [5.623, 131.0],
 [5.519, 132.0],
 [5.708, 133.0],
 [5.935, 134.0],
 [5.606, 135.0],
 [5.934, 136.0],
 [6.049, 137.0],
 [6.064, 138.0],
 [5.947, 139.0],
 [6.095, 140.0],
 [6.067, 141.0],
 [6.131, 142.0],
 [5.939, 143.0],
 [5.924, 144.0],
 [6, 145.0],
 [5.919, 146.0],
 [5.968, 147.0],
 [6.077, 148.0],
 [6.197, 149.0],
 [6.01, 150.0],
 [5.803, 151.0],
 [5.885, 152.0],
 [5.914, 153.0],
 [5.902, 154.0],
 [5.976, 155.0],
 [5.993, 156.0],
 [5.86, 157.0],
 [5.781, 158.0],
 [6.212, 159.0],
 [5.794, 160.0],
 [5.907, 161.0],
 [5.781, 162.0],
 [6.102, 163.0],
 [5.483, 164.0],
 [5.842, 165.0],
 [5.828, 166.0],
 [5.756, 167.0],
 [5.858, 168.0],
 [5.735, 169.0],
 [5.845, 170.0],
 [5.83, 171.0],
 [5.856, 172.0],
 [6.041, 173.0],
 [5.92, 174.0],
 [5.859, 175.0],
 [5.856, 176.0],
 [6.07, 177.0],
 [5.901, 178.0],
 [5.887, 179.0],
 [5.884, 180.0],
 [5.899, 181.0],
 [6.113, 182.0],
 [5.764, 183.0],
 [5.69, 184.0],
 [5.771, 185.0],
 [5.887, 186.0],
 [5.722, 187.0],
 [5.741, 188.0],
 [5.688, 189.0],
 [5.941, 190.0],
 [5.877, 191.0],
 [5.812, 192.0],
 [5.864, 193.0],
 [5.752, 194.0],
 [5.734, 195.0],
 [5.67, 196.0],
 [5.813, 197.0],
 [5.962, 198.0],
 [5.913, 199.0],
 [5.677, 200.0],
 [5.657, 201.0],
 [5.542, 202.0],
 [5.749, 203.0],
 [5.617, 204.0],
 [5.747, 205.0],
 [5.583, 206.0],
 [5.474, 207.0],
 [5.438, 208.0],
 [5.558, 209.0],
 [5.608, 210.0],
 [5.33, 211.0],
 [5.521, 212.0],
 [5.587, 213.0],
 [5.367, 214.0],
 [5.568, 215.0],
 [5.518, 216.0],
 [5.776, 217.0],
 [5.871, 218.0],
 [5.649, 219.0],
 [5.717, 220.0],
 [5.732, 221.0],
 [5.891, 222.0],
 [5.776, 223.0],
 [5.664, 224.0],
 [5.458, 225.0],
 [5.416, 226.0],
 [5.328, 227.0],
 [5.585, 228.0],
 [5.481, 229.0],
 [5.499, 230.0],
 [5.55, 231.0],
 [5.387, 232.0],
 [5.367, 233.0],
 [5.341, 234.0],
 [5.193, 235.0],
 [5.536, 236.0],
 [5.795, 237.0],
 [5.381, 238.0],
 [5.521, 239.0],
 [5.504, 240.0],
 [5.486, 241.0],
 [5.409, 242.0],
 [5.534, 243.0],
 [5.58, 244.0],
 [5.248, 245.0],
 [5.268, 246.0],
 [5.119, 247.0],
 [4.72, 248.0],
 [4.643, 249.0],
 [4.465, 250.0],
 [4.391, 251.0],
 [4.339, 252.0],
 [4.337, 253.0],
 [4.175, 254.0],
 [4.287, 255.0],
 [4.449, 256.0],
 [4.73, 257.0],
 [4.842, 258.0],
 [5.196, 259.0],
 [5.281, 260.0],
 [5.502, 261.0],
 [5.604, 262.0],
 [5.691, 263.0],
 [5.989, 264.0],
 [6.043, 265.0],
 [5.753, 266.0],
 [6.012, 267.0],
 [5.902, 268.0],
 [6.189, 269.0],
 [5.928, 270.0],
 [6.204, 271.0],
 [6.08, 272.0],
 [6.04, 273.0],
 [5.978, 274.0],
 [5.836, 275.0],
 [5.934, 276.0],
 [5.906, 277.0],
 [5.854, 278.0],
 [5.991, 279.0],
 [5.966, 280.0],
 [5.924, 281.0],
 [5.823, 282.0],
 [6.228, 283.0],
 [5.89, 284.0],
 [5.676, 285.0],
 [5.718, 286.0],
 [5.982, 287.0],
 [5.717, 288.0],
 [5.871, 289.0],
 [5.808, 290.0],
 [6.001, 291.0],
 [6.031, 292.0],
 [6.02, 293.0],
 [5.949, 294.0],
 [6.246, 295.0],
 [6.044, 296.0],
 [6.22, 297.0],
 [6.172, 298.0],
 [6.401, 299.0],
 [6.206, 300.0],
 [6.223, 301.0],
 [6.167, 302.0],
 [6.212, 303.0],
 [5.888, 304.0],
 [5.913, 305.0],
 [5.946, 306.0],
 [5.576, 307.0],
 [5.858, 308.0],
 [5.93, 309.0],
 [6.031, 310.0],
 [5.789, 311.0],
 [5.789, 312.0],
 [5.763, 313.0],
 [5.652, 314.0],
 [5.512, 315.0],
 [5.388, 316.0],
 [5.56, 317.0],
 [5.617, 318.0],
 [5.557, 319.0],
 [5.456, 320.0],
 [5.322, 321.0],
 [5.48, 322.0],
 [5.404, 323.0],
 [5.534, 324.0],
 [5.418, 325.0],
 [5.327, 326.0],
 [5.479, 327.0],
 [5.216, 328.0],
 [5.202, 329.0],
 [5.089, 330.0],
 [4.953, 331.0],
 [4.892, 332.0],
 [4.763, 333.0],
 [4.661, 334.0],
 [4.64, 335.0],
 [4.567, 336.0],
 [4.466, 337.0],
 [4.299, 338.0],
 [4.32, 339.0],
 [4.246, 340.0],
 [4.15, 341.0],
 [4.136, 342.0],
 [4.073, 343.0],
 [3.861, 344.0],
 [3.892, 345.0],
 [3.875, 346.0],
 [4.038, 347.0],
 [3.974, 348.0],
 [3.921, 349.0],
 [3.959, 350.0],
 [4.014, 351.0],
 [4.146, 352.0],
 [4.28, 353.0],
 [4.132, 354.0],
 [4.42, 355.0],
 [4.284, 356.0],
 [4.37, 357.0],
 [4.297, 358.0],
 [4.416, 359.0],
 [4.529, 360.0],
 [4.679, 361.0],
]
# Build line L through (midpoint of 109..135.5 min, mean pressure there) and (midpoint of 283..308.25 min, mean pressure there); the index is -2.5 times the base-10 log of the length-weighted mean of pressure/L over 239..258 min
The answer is 0.12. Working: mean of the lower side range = 4.12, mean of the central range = 4.89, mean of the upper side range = 6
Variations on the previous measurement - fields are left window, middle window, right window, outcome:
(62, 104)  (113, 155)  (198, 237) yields 0.09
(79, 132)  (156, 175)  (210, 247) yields -0.16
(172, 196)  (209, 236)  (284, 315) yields 0.06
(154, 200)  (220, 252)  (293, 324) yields 0.10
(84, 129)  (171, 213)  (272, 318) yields -0.12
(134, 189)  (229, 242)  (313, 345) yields 0.01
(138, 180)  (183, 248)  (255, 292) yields 0.05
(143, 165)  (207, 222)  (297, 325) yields 0.05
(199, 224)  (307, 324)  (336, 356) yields -0.25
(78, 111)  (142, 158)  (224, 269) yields -0.14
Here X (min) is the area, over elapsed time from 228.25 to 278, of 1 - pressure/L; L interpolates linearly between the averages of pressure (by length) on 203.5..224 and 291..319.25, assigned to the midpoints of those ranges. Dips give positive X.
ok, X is 3.1 min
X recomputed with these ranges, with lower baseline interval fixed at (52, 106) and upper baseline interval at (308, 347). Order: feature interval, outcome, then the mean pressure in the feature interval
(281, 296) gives -2.59 min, 5.93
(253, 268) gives -0.51 min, 5.24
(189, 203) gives -1.82 min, 5.78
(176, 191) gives -2.15 min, 5.85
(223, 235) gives -0.87 min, 5.46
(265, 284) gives -3.41 min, 5.97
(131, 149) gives -2.74 min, 5.93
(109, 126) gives 5.50 min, 3.49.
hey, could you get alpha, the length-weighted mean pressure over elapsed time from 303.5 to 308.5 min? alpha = 5.84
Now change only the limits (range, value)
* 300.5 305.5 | 6.08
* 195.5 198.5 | 5.82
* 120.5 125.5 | 3.19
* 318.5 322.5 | 5.45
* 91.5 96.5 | 5.3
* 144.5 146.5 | 5.96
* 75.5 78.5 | 5.05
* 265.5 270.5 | 5.96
